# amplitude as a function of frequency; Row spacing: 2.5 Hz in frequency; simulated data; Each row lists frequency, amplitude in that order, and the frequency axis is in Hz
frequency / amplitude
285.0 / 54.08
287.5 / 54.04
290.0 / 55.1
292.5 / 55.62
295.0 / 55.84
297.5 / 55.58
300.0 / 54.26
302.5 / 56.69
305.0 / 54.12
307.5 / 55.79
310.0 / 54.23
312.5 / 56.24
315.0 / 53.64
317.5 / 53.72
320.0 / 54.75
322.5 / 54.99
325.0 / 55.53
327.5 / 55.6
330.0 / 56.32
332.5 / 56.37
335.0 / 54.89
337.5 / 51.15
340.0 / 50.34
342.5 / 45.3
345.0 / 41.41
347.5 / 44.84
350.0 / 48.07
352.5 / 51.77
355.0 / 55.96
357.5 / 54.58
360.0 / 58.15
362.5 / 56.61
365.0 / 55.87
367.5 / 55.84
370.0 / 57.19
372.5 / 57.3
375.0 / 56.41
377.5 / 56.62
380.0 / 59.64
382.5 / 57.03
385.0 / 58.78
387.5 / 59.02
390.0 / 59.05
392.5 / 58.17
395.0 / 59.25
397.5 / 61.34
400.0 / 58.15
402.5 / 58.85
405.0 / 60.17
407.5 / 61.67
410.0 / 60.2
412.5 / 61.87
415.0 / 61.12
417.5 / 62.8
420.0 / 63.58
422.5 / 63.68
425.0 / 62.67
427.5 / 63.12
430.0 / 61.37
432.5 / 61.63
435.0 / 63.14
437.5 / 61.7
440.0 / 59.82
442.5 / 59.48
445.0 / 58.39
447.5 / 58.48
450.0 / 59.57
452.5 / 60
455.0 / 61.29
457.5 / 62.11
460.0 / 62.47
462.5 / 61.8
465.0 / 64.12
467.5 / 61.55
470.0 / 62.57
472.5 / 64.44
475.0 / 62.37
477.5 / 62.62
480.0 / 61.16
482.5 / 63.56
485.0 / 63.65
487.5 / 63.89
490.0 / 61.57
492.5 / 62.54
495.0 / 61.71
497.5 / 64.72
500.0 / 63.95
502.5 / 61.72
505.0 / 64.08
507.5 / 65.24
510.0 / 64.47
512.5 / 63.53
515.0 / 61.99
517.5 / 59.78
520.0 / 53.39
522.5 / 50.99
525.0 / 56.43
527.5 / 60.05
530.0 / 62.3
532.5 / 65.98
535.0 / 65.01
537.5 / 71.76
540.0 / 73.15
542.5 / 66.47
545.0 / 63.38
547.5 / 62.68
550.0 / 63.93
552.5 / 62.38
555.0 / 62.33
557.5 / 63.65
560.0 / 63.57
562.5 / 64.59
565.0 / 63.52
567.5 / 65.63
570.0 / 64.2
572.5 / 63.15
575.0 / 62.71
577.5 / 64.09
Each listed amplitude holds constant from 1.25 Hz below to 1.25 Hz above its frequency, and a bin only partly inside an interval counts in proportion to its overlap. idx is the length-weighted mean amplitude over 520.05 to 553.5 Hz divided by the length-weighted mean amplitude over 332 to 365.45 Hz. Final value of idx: 1.22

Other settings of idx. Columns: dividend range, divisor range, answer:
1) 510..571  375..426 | 1.05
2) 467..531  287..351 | 1.16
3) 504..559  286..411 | 1.13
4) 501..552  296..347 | 1.18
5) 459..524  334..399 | 1.13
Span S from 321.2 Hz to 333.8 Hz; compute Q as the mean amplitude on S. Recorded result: 55.8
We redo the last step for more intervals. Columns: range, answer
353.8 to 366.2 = 56.2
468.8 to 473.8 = 63.5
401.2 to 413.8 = 60.5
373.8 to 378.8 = 56.5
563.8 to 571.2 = 64.5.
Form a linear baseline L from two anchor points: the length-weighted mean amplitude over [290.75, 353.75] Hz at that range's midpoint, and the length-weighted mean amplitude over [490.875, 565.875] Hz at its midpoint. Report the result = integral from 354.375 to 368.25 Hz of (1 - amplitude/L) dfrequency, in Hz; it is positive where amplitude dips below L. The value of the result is -0.3 Hz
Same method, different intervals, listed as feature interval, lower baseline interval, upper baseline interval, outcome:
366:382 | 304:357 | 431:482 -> -0.4 Hz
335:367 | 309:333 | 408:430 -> 3.3 Hz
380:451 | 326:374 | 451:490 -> -2.9 Hz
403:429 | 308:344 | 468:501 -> -1.3 Hz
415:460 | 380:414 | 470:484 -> -0.1 Hz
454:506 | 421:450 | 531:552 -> 0.5 Hz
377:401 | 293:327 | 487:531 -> -0.5 Hz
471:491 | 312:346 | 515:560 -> -1.0 Hz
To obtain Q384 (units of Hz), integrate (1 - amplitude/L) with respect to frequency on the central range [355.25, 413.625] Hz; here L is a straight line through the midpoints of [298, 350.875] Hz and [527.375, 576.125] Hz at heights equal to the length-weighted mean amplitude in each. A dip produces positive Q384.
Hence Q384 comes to -2.4 Hz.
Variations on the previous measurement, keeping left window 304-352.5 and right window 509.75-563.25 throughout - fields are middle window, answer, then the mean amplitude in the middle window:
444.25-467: -0.9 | 61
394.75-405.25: -0.7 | 59.5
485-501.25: -0.7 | 63.1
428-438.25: -0.8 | 62.1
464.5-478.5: -0.8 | 62.9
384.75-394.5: -0.6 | 58.8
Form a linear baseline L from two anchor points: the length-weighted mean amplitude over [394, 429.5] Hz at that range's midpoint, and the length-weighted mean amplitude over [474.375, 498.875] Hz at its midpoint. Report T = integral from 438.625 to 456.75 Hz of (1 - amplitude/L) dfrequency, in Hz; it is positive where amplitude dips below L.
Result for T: 0.7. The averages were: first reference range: 61.3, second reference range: 62.8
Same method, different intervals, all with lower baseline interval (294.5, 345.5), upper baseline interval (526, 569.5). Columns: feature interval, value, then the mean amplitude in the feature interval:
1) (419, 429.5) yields -0.8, 63.1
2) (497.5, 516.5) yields -0.3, 63.6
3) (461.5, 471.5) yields -0.3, 62.6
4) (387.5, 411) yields -0.8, 59.6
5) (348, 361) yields 0.6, 53.1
